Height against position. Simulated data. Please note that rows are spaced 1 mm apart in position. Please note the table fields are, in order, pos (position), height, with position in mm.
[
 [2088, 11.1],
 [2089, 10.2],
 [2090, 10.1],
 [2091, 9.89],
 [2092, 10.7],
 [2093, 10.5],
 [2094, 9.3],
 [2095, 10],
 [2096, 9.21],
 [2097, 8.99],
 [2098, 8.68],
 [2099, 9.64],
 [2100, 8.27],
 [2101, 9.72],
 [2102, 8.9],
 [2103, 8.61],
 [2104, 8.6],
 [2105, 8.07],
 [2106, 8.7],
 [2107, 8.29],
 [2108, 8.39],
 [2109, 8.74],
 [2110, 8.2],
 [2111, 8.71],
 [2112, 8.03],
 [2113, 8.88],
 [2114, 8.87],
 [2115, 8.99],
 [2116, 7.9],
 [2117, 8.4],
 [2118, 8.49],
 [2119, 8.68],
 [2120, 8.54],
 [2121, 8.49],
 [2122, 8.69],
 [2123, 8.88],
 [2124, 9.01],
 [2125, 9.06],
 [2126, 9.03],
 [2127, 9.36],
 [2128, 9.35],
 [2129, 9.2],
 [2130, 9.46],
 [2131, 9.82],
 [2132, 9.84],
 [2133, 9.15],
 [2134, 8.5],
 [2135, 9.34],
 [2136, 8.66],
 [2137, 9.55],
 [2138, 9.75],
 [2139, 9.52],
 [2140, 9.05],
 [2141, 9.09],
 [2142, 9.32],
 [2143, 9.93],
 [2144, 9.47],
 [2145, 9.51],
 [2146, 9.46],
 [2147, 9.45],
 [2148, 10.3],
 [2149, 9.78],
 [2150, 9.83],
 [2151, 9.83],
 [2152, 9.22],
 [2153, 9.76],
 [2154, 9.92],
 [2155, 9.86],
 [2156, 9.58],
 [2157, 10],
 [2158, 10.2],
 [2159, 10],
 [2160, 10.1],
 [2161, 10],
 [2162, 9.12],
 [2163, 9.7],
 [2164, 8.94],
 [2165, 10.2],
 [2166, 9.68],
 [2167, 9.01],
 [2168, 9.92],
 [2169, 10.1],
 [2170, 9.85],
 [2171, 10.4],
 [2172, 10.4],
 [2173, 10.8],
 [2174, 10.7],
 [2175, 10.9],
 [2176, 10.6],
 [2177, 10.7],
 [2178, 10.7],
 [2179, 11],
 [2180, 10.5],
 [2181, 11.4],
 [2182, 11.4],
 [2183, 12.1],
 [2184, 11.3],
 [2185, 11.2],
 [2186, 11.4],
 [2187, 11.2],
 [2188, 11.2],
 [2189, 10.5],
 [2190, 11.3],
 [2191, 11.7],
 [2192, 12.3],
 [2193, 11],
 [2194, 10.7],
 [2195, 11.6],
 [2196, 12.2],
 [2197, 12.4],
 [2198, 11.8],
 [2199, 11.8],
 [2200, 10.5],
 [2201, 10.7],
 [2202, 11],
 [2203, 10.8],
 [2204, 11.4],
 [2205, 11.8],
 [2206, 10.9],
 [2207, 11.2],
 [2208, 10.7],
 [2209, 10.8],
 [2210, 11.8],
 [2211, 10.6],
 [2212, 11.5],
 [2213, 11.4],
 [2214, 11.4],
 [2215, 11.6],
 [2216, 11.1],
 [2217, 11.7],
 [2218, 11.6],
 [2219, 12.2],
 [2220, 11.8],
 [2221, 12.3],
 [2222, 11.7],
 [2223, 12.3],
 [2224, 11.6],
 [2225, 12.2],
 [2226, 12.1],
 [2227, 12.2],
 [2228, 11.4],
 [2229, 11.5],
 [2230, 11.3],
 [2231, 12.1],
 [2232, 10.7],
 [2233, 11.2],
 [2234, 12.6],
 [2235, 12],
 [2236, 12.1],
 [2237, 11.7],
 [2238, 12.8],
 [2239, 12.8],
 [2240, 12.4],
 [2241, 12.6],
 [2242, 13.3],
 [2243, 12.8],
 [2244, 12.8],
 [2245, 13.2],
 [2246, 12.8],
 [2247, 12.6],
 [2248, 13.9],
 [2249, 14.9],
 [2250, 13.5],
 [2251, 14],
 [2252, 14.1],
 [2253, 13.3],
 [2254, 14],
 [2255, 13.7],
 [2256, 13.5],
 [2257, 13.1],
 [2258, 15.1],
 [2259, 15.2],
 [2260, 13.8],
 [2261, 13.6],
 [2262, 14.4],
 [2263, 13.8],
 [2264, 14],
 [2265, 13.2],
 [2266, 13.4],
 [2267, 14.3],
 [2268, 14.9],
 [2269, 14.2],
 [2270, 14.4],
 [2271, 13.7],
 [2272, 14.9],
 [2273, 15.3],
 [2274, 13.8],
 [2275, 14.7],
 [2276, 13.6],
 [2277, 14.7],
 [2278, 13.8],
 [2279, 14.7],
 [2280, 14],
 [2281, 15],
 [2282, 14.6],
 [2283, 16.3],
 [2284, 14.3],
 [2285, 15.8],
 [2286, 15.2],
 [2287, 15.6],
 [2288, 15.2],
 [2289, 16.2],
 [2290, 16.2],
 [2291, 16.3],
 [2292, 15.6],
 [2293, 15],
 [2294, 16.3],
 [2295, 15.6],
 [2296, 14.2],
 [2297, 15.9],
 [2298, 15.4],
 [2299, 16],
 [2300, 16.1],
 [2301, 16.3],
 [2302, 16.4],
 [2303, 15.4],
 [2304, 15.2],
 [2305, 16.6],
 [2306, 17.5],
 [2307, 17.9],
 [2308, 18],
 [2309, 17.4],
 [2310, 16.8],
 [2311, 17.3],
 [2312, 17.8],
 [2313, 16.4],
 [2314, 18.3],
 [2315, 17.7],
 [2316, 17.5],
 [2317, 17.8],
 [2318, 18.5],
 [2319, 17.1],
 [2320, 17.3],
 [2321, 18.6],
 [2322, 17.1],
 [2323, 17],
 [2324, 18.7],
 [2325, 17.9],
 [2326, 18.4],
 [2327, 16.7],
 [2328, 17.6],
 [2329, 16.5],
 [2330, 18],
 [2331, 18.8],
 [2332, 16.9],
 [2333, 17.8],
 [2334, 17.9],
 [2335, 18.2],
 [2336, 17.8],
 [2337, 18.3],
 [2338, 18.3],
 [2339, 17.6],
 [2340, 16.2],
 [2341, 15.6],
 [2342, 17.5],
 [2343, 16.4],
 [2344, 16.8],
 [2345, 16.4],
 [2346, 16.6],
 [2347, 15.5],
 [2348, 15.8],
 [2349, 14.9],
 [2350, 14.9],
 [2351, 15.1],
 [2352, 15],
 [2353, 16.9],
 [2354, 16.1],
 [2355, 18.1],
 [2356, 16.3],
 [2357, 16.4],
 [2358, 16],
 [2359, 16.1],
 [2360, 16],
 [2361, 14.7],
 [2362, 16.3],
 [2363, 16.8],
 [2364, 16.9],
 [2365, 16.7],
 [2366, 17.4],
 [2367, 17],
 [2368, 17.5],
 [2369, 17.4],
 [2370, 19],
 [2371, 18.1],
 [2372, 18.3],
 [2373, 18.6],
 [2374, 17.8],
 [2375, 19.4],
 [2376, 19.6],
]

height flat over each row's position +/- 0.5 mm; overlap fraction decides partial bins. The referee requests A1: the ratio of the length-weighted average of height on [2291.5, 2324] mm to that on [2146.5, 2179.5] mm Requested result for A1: 1.68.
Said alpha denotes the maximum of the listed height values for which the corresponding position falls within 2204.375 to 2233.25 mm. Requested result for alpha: 12.3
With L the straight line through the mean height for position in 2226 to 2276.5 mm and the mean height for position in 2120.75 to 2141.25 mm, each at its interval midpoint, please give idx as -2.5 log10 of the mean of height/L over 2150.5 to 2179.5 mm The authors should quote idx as 0.03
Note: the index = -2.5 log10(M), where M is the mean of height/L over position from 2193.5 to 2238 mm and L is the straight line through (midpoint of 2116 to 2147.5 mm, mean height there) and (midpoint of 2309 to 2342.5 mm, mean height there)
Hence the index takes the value 0.11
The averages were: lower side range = 9.14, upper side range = 17.6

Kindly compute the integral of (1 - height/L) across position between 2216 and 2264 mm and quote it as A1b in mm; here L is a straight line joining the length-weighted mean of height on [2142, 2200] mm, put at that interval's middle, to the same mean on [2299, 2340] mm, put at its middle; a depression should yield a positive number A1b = 3.3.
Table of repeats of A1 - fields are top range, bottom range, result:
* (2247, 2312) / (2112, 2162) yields 1.61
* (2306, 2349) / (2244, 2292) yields 1.21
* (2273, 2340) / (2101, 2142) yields 1.86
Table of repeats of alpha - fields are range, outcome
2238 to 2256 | 14.9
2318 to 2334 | 18.8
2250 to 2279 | 15.3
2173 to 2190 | 12.1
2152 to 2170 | 10.2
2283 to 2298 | 16.3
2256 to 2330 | 18.7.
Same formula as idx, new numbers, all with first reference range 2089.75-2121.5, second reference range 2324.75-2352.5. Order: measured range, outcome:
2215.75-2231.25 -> 0.10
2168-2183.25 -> 0.06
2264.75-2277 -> 0.03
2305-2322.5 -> -0.10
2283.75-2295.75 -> -0.03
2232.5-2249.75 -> 0.07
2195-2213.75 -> 0.09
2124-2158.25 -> 0.07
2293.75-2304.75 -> -0.01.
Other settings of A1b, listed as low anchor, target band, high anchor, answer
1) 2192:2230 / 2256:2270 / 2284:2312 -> 0.19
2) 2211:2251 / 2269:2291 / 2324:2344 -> -0.22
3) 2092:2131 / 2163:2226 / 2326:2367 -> 2.93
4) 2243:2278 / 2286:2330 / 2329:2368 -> -3.82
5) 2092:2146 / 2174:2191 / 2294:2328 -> 0.83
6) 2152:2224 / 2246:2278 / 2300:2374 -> -0.19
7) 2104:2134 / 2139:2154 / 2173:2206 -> 0.25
